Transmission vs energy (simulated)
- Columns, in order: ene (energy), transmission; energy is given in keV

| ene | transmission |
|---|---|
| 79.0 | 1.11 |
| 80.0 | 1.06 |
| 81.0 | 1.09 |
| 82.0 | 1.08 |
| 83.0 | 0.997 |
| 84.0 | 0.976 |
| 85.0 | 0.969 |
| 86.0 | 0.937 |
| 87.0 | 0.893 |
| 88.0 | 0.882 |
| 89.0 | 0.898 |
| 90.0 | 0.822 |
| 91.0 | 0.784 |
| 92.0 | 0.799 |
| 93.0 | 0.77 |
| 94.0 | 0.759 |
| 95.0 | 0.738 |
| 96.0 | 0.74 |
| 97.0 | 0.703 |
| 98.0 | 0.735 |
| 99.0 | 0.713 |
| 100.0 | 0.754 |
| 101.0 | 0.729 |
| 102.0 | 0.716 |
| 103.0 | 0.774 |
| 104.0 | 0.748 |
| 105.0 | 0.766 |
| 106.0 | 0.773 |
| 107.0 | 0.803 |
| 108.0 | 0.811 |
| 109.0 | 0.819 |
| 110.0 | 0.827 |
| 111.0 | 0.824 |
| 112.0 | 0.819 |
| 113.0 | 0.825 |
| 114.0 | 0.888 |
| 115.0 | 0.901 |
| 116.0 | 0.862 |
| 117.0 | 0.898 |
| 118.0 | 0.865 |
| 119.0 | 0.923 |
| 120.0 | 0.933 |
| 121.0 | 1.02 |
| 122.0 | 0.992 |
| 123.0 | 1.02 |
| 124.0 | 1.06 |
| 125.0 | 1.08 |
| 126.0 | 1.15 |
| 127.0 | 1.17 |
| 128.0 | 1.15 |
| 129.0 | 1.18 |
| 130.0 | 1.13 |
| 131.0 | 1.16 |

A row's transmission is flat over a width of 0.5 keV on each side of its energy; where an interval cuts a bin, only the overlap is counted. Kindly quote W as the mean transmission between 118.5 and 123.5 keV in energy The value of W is 0.978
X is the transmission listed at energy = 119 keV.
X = 0.923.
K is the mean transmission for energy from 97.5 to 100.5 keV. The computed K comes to 0.734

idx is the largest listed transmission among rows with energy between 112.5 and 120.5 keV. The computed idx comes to 0.933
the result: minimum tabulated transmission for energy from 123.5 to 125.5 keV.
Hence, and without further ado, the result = 1.06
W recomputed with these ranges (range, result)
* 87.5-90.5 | 0.867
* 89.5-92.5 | 0.802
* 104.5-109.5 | 0.794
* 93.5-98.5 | 0.735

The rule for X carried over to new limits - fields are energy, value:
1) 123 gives 1.02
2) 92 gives 0.799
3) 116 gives 0.862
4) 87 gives 0.893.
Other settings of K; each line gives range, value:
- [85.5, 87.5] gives 0.915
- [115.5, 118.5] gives 0.875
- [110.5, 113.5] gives 0.823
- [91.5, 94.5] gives 0.776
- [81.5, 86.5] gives 0.992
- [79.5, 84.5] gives 1.04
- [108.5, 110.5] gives 0.823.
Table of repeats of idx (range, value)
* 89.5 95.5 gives 0.822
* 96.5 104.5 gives 0.774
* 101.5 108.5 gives 0.811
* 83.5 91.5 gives 0.976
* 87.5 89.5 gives 0.898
